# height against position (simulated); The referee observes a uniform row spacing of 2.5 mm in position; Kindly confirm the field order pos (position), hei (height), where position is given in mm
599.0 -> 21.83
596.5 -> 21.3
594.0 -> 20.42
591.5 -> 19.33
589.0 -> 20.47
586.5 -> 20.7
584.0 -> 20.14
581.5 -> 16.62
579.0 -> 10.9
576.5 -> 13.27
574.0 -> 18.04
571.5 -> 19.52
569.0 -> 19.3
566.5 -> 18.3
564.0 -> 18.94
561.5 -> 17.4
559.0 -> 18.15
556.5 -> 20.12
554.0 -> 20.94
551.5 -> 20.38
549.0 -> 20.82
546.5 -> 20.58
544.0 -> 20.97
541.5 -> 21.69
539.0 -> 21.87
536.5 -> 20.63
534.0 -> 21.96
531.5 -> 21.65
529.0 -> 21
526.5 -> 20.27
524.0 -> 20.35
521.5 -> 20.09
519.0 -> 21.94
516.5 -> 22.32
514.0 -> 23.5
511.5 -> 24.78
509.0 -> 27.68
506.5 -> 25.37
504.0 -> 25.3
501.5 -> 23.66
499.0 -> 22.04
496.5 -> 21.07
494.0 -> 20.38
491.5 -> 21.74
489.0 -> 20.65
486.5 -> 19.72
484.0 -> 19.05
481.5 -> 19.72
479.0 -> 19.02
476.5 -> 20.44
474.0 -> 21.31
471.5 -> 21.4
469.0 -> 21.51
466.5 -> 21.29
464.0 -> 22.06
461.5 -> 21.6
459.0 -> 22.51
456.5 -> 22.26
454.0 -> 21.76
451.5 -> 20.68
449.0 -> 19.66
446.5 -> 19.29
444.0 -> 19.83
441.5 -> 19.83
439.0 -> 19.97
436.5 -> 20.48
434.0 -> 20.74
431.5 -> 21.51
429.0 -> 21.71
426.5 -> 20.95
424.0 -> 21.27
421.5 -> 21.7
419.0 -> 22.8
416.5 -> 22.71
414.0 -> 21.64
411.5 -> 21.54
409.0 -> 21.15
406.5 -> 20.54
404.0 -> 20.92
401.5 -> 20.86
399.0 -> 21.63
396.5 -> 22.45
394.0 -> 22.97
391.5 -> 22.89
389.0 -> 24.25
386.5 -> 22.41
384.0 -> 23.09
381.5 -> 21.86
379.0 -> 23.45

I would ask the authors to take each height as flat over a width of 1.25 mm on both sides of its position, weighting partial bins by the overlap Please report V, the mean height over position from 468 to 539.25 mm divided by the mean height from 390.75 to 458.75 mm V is 1.0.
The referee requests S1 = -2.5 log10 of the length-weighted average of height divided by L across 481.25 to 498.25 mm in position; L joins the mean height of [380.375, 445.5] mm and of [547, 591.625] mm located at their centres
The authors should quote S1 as -0.02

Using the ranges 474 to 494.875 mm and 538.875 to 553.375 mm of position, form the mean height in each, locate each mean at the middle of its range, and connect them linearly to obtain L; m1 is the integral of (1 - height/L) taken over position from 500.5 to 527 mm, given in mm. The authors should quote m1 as -3.5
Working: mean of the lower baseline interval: 20.2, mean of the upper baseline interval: 21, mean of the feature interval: 23.3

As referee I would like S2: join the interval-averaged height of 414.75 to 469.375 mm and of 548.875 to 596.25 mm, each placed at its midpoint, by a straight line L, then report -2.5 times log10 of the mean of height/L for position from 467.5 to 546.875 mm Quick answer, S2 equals -0.09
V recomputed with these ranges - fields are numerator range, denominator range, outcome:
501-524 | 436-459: 1.15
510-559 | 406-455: 1.02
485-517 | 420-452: 1.11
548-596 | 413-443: 0.88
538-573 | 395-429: 0.92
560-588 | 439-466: 0.84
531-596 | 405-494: 0.92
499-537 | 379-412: 1.03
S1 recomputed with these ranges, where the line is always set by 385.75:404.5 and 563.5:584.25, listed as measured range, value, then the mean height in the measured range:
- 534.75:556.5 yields -0.17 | 21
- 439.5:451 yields 0.06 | 19.7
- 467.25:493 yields -0.04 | 20.5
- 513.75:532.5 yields -0.15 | 21.3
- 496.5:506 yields -0.22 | 23.5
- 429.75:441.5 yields 0.03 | 20.6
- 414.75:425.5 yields -0.02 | 22.1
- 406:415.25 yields 0.03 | 21.3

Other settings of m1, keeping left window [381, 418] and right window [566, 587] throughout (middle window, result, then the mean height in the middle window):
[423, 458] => 0.4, 20.7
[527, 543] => -2.6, 21.4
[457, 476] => -1.3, 21.6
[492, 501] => -0.9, 21.4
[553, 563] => -0.7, 19.1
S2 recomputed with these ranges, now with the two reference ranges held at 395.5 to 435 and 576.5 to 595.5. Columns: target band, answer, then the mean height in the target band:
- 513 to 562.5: -0.10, 20.8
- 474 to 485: 0.02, 19.8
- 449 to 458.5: -0.03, 21.4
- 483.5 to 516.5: -0.15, 22.8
